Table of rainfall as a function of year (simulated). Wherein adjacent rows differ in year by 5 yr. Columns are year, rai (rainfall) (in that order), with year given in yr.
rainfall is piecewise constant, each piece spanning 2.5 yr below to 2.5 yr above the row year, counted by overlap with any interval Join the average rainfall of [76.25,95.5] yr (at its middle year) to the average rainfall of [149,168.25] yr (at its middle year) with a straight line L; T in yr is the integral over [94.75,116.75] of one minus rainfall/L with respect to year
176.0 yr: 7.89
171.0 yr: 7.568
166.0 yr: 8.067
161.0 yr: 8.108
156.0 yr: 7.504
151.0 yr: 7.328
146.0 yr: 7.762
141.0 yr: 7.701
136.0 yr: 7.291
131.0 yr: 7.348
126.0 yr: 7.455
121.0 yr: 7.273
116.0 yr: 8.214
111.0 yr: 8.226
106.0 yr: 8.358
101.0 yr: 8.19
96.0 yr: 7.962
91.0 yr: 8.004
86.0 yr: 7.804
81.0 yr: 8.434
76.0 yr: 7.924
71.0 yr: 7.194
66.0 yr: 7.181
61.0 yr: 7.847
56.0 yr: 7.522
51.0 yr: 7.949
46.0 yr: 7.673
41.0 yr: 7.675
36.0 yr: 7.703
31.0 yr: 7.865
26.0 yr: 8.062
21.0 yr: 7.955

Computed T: -0.6 yr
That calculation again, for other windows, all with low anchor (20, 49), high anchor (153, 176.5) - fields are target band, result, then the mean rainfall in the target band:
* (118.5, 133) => 0.8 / 7.36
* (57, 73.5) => 0.8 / 7.42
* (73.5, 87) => -0.5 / 8.08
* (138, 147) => 0.1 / 7.7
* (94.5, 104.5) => -0.4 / 8.12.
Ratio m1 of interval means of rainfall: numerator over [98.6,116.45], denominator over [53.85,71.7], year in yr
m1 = 1.11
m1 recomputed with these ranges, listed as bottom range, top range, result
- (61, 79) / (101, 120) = 1.09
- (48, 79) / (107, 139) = 1.01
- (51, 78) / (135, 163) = 1.01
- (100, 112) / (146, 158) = 0.90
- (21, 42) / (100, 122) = 1.03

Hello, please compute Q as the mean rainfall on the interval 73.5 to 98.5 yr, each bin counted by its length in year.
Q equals 8.03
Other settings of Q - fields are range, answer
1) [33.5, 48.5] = 7.68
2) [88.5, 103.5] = 8.05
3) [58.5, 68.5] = 7.51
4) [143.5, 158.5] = 7.53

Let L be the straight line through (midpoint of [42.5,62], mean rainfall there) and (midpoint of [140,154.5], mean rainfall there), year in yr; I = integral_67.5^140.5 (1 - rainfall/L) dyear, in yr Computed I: -1.6 yr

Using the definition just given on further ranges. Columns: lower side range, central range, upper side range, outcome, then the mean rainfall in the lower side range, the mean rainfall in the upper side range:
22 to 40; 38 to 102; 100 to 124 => 1.28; 7.87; 8.03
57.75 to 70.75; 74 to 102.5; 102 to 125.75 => -1.27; 7.46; 7.98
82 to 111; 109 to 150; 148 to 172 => 1.37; 8.1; 7.73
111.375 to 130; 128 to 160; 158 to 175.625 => 1.14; 7.69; 7.9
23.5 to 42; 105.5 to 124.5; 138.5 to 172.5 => -0.47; 7.84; 7.72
